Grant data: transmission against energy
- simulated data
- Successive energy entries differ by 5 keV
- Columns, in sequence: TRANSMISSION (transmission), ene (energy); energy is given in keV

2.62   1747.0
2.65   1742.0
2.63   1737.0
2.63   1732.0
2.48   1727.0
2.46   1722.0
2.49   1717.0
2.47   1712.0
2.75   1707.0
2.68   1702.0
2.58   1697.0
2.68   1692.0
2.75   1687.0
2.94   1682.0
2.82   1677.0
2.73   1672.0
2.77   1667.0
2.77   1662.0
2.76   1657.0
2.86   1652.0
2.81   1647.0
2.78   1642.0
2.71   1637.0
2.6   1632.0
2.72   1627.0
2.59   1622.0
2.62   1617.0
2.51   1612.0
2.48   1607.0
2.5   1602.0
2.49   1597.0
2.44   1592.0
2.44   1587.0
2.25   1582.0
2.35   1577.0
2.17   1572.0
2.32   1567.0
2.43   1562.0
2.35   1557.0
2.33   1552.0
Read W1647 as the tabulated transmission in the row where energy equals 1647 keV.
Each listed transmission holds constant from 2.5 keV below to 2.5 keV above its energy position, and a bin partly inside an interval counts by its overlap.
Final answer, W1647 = 2.81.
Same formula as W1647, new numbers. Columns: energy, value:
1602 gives 2.5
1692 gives 2.68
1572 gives 2.17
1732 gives 2.63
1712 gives 2.47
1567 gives 2.32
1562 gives 2.43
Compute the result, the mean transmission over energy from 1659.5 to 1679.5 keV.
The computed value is 2.77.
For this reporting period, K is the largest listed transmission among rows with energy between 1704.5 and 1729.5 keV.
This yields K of 2.75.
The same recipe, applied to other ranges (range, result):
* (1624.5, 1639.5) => 2.72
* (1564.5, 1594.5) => 2.44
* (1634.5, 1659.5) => 2.86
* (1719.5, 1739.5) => 2.63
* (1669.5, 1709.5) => 2.94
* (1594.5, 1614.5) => 2.51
